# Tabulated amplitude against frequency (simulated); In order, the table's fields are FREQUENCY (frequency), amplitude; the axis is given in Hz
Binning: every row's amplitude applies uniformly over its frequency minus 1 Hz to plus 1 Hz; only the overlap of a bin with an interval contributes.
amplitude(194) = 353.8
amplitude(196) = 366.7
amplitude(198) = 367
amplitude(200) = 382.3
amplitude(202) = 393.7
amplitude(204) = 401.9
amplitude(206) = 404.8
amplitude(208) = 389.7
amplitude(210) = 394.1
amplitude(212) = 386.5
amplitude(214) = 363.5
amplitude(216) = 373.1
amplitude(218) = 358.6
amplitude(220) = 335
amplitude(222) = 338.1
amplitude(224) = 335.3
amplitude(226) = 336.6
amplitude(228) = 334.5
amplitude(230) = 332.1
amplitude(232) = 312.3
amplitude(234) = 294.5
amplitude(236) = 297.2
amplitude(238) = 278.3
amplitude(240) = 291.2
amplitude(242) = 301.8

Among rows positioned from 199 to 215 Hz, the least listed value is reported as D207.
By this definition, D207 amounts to 363.5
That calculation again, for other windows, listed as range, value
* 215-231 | 332.1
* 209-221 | 335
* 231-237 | 294.5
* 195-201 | 366.7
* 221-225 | 335.3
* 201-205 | 393.7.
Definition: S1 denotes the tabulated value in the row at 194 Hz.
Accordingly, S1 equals 353.8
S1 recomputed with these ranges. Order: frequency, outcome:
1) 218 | 358.6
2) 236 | 297.2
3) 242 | 301.8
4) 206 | 404.8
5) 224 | 335.3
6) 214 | 363.5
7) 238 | 278.3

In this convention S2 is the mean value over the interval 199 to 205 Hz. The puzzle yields 393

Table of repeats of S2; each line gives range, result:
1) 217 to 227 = 341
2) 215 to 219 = 366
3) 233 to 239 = 290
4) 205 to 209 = 397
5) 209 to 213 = 390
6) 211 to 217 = 374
